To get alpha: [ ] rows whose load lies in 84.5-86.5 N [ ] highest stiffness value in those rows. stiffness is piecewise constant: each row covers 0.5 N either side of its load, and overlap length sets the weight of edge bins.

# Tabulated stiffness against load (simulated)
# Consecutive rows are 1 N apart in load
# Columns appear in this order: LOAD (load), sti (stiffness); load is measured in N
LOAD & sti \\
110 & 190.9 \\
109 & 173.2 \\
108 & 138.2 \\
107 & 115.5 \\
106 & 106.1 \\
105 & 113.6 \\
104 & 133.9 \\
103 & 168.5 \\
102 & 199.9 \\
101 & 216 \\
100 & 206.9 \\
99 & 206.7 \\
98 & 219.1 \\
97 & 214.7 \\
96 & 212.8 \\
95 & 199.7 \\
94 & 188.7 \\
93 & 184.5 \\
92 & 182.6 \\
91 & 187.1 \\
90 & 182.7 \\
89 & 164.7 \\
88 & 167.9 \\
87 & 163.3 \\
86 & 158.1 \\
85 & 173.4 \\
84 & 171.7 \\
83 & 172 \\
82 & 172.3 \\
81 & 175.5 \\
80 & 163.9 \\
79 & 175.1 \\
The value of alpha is 173.4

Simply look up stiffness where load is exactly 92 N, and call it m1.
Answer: 182.6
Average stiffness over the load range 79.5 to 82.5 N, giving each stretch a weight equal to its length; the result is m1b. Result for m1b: 171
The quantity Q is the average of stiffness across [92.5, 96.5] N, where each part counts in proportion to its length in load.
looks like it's 196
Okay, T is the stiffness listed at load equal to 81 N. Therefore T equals 175.5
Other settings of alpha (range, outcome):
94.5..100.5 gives 219.1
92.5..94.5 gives 188.7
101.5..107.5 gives 199.9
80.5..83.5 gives 175.5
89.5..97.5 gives 214.7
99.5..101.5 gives 216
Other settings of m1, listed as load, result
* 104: 133.9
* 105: 113.6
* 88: 167.9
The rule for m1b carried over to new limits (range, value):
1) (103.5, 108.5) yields 121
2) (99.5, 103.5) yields 198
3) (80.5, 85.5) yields 173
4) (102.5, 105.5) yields 139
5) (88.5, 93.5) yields 180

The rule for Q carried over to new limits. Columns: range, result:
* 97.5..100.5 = 211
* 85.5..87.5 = 161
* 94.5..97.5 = 209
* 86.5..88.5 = 166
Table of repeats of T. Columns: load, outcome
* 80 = 163.9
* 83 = 172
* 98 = 219.1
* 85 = 173.4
